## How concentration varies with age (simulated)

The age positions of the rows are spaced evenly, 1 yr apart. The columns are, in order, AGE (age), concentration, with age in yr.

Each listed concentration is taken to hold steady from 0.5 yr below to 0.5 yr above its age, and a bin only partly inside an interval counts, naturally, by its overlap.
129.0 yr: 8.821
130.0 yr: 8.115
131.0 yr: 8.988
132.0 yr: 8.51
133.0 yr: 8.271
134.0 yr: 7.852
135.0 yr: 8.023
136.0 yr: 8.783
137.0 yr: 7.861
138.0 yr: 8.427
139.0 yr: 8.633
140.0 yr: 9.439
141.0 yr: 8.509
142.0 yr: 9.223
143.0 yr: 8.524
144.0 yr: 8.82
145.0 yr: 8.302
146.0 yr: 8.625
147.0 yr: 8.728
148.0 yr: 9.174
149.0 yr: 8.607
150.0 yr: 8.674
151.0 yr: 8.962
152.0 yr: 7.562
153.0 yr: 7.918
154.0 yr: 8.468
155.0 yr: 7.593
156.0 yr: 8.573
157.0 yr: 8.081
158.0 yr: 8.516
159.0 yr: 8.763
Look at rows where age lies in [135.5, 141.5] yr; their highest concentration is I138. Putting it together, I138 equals 9.439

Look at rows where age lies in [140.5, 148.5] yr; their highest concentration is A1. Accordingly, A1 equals 9.223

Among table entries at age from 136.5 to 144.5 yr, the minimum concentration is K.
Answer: 7.861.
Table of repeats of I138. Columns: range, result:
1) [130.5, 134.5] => 8.988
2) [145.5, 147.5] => 8.728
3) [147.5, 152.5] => 9.174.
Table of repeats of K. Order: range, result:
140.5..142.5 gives 8.509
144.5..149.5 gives 8.302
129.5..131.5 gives 8.115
